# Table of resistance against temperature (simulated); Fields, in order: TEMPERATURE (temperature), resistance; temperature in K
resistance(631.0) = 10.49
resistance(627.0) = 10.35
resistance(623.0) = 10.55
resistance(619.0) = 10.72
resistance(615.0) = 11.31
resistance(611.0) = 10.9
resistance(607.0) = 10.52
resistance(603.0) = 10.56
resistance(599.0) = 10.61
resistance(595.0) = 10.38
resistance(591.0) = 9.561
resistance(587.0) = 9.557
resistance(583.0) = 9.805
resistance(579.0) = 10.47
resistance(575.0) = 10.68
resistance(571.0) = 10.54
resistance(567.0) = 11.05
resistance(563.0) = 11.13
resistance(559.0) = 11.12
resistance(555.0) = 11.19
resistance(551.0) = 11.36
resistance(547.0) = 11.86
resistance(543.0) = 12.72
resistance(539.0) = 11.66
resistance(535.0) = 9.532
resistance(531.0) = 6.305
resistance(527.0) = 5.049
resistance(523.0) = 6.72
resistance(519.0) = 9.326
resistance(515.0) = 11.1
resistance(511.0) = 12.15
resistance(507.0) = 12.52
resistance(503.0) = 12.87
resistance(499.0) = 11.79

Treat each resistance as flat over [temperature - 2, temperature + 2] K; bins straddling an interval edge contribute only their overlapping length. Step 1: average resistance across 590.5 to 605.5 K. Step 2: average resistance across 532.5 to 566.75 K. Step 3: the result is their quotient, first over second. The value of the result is 0.92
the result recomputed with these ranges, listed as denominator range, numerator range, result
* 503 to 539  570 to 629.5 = 1.11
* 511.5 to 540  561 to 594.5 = 1.20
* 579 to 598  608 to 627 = 1.09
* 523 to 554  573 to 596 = 1.04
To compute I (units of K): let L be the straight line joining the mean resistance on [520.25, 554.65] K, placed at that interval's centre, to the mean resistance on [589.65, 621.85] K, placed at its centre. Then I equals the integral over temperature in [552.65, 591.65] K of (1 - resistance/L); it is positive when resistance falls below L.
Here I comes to -2.0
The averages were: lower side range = 9.48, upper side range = 10.6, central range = 10.6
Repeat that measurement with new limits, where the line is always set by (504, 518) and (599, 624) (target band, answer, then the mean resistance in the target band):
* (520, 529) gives 4.2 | 6.27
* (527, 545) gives 3.2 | 9.5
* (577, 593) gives 1.7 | 9.85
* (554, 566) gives 0.2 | 11.1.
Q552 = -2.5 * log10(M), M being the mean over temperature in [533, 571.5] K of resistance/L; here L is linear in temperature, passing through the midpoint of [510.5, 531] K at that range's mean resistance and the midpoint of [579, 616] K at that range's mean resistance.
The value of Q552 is -0.22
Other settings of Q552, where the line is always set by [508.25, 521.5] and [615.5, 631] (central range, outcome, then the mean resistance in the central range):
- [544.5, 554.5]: -0.08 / 11.6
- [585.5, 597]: 0.09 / 9.84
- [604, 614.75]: -0.02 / 10.8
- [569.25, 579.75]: 0.01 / 10.6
